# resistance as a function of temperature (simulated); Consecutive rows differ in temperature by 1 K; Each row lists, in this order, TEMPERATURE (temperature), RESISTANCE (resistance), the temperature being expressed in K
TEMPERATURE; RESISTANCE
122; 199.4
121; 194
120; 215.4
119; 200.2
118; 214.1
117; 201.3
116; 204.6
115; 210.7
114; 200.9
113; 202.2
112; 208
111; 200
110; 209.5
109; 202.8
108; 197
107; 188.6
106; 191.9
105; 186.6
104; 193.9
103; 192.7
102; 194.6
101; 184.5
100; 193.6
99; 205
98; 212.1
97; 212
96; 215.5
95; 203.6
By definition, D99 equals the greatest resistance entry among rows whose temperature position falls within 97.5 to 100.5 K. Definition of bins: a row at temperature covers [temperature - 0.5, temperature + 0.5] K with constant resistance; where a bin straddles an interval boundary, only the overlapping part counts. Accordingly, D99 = 212.1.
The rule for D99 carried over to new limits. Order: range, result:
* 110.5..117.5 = 210.7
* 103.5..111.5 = 209.5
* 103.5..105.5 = 193.9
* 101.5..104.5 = 194.6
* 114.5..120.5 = 215.4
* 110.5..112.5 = 208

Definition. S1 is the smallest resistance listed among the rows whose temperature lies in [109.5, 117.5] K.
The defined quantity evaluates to 200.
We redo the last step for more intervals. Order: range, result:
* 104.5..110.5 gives 186.6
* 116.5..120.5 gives 200.2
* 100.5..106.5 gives 184.5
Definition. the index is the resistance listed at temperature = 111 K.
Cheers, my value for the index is 200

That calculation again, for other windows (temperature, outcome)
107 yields 188.6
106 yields 191.9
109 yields 202.8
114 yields 200.9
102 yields 194.6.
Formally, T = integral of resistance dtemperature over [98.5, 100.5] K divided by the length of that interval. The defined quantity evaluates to 199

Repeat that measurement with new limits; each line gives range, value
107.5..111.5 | 202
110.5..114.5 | 203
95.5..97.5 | 214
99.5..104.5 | 192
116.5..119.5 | 205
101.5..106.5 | 192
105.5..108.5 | 192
